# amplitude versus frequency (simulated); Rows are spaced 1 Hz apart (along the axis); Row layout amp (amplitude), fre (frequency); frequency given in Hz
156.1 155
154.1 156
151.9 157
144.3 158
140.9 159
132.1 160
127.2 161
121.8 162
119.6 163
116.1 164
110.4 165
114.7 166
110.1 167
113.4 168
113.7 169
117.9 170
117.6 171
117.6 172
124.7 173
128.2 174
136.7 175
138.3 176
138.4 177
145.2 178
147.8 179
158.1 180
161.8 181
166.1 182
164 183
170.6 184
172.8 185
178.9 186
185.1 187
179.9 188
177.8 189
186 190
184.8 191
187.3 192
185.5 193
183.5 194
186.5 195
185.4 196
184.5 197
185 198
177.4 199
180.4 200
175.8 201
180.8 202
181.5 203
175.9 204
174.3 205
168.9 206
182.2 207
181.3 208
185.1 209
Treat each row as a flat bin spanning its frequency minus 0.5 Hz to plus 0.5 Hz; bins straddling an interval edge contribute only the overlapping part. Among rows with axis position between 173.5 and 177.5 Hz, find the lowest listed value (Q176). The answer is 128.2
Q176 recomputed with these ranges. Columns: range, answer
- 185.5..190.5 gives 177.8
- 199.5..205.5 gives 174.3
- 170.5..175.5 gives 117.6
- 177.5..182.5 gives 145.2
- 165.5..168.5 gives 110.1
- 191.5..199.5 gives 177.4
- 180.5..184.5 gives 161.8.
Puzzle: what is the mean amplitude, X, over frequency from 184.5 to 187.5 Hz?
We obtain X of 179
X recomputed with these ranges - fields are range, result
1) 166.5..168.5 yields 112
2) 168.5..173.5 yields 118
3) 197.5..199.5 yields 181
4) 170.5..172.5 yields 118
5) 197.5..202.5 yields 180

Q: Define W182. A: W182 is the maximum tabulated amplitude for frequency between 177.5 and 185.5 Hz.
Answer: 172.8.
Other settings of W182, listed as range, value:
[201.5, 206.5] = 181.5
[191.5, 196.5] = 187.3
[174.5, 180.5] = 158.1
